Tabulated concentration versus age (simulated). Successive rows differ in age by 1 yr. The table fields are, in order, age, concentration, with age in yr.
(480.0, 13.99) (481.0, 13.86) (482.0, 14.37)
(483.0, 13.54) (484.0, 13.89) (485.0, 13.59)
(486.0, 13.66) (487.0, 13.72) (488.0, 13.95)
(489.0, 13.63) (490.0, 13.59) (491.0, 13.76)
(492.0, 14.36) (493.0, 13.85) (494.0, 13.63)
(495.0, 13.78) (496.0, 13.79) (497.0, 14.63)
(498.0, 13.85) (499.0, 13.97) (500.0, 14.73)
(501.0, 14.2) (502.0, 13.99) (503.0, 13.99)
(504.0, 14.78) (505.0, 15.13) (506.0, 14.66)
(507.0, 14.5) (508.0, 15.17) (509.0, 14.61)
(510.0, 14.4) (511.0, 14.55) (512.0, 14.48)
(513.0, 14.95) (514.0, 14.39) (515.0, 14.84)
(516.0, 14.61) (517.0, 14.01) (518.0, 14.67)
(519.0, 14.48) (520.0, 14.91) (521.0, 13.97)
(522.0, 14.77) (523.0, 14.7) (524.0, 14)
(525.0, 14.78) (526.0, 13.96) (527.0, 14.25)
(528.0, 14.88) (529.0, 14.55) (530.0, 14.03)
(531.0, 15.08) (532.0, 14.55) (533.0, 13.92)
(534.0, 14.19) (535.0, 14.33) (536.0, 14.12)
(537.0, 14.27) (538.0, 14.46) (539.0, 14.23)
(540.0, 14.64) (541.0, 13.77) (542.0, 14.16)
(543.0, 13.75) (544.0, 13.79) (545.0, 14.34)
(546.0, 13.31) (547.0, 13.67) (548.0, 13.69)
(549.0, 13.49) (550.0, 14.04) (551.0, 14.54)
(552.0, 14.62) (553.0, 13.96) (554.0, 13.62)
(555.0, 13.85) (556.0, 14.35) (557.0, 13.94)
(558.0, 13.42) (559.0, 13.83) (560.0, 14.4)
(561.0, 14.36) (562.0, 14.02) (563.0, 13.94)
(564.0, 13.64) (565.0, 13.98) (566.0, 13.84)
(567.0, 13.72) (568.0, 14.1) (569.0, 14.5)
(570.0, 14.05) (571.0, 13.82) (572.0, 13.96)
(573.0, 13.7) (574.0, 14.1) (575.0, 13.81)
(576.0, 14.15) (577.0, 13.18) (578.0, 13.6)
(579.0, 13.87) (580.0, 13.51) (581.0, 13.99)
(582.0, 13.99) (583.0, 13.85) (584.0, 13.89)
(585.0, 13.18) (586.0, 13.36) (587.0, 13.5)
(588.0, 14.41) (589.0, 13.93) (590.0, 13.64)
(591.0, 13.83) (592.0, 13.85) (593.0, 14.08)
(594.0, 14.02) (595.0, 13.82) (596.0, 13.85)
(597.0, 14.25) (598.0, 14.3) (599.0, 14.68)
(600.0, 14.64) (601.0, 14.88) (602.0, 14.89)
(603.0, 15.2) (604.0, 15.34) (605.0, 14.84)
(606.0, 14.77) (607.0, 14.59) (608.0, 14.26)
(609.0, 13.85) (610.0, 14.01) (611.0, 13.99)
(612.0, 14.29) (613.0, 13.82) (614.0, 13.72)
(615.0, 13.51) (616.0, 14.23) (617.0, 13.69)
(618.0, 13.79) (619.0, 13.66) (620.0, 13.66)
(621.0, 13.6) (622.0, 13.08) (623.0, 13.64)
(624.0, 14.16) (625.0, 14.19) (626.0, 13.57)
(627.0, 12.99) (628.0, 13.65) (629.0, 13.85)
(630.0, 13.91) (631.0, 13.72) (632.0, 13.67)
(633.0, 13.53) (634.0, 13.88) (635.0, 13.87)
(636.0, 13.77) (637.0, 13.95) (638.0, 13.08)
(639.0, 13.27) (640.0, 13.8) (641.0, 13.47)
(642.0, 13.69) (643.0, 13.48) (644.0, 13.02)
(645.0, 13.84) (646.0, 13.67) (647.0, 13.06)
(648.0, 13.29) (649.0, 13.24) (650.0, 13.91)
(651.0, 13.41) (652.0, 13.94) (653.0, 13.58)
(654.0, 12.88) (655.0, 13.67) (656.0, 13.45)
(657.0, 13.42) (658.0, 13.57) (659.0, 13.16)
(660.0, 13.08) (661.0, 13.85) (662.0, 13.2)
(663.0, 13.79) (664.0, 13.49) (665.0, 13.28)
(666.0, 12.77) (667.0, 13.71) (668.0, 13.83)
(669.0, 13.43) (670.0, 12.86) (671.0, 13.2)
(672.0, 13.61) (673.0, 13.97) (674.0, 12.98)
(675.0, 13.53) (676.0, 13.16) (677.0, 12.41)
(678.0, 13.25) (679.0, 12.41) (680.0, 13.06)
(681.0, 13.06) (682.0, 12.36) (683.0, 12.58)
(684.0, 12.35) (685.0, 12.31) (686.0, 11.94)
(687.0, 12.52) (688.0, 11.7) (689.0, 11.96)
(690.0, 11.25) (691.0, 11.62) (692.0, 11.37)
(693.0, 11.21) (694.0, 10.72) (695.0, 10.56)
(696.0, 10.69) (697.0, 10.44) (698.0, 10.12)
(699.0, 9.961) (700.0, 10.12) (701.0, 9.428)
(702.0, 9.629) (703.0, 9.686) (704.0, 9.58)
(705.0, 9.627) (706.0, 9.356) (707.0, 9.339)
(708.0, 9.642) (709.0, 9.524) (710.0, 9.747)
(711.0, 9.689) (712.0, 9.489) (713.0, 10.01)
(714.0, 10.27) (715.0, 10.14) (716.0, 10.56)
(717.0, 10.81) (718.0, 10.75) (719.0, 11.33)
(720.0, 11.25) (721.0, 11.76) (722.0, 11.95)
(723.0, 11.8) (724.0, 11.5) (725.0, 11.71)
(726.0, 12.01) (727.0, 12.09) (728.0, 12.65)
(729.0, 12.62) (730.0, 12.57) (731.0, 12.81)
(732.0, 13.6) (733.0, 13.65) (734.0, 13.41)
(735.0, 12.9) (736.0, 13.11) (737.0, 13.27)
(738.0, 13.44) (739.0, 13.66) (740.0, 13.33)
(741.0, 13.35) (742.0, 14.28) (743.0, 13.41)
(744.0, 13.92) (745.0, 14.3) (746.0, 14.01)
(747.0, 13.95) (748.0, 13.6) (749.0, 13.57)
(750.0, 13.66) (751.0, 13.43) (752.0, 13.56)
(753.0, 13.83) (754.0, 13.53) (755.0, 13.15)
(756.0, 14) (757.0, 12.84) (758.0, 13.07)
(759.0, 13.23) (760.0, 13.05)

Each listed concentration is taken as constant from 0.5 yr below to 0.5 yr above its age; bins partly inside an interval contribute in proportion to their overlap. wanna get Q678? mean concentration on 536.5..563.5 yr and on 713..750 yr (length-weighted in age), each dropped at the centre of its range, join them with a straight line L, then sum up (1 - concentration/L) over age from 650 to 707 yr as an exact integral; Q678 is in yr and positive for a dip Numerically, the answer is 3.4 yr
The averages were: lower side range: 14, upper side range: 12.6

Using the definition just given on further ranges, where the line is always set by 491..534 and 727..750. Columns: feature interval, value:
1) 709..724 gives 3.14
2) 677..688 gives 0.90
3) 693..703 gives 2.48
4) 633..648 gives 0.31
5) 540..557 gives 0.34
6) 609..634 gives 0.30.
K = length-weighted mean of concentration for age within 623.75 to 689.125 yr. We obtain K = 13.3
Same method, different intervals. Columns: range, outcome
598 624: 14.2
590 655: 13.9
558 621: 14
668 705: 11.8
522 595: 14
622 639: 13.7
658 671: 13.4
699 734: 10.9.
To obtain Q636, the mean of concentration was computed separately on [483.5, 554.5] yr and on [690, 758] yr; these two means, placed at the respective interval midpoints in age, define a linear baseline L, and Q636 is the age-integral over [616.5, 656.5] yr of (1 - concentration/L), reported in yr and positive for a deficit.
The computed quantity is -2.28 yr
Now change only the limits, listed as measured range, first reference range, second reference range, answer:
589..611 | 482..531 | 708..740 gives -1.9 yr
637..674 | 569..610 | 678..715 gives -4.2 yr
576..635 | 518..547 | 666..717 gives -4.6 yr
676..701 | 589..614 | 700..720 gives -1.9 yr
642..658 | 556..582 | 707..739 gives -1.0 yr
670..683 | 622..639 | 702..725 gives -1.3 yr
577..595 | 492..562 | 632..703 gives -0.2 yr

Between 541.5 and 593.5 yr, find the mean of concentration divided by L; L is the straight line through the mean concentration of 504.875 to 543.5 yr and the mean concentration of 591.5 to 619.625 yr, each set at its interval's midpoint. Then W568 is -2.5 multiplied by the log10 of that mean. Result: 0.03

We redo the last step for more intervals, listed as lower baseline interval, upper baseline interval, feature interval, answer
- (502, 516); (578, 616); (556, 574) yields 0.025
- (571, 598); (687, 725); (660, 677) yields -0.159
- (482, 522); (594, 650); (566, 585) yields 0.014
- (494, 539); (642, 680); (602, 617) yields -0.044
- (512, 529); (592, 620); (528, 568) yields 0.027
